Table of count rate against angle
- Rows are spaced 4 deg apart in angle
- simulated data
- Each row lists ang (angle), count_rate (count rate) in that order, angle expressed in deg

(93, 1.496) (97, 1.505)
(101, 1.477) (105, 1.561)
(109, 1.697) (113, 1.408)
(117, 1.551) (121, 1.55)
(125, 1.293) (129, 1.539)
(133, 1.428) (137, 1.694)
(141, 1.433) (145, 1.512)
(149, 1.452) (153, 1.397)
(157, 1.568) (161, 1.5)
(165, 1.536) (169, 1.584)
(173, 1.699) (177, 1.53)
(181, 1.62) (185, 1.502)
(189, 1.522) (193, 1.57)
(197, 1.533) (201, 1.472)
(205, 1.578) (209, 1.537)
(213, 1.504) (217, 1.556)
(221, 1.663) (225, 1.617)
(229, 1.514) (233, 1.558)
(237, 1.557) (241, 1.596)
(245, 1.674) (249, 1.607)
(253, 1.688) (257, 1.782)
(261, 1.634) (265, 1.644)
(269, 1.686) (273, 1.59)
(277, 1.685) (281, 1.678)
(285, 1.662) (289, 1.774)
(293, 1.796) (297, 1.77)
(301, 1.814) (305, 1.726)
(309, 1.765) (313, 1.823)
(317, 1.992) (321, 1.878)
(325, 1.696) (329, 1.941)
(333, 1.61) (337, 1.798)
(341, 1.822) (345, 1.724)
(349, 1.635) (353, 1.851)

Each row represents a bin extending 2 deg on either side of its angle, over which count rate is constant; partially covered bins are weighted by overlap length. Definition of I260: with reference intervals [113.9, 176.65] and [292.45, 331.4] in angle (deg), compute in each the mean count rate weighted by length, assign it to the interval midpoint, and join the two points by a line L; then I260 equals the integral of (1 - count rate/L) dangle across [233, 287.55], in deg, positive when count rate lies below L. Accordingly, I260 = 2.3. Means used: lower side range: 1.51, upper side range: 1.82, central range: 1.65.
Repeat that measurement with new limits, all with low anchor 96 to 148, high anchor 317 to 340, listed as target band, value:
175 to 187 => 0.3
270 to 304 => 0.5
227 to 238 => 0.8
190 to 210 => 1.0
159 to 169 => 0.3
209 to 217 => 0.6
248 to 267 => 0.3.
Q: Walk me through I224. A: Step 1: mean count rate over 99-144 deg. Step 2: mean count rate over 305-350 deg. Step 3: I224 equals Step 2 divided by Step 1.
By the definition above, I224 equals 1.2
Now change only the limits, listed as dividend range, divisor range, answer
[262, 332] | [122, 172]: 1.17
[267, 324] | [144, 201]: 1.15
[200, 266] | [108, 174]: 1.06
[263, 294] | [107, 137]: 1.12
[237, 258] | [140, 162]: 1.12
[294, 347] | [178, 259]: 1.14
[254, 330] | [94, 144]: 1.16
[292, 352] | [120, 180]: 1.18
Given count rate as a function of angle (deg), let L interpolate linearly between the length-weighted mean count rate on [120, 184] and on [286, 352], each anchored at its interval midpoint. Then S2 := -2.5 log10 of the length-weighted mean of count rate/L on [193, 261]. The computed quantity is 0.03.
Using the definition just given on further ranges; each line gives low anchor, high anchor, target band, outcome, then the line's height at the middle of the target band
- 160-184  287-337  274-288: 0.047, 1.75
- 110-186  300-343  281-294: 0.012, 1.75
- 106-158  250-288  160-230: 0.015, 1.58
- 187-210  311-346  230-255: 0.013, 1.63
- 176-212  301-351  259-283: 0.020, 1.68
